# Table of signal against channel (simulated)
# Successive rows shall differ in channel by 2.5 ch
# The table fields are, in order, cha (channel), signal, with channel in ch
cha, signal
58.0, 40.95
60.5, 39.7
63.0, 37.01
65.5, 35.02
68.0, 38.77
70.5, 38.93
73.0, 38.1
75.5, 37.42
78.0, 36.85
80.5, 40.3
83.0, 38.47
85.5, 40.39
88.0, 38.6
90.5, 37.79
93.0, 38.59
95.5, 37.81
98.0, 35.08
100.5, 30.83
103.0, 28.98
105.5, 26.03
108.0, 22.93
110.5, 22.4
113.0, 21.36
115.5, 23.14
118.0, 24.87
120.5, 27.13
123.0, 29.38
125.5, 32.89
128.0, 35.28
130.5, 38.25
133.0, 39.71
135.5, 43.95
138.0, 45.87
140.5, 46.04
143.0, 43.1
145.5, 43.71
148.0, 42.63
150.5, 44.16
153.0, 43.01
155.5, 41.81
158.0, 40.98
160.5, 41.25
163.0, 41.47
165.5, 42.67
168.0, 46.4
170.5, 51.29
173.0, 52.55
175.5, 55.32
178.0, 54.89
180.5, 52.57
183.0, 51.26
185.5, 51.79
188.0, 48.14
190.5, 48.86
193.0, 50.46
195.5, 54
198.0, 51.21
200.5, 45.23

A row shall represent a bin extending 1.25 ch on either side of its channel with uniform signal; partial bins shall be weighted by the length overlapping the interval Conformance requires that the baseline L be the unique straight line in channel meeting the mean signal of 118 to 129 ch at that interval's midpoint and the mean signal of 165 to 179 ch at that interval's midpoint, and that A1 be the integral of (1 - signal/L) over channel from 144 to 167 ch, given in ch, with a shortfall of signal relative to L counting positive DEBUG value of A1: 0.6 ch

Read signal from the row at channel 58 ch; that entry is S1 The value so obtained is 40.95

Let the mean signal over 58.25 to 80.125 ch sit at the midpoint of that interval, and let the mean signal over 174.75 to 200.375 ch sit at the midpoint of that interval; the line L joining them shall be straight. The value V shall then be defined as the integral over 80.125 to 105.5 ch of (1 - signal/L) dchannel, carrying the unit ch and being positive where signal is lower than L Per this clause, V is 2.8 ch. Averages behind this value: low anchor 38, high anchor 51.5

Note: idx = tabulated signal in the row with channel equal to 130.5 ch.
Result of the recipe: 38.25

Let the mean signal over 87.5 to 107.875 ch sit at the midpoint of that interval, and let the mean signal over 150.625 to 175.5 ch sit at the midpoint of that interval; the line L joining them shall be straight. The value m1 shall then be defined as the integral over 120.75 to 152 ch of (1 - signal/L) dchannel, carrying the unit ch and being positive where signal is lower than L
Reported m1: 0.4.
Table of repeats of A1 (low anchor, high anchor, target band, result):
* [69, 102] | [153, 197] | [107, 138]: 8.43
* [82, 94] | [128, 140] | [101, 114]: 4.93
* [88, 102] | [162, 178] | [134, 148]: -0.10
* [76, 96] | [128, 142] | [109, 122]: 5.38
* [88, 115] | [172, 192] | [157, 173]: 0.91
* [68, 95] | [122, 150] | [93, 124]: 9.00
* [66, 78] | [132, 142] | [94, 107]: 2.83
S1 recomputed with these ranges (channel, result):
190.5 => 48.86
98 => 35.08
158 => 40.98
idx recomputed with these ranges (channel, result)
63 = 37.01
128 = 35.28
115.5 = 23.14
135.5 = 43.95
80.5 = 40.3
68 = 38.77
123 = 29.38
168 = 46.4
